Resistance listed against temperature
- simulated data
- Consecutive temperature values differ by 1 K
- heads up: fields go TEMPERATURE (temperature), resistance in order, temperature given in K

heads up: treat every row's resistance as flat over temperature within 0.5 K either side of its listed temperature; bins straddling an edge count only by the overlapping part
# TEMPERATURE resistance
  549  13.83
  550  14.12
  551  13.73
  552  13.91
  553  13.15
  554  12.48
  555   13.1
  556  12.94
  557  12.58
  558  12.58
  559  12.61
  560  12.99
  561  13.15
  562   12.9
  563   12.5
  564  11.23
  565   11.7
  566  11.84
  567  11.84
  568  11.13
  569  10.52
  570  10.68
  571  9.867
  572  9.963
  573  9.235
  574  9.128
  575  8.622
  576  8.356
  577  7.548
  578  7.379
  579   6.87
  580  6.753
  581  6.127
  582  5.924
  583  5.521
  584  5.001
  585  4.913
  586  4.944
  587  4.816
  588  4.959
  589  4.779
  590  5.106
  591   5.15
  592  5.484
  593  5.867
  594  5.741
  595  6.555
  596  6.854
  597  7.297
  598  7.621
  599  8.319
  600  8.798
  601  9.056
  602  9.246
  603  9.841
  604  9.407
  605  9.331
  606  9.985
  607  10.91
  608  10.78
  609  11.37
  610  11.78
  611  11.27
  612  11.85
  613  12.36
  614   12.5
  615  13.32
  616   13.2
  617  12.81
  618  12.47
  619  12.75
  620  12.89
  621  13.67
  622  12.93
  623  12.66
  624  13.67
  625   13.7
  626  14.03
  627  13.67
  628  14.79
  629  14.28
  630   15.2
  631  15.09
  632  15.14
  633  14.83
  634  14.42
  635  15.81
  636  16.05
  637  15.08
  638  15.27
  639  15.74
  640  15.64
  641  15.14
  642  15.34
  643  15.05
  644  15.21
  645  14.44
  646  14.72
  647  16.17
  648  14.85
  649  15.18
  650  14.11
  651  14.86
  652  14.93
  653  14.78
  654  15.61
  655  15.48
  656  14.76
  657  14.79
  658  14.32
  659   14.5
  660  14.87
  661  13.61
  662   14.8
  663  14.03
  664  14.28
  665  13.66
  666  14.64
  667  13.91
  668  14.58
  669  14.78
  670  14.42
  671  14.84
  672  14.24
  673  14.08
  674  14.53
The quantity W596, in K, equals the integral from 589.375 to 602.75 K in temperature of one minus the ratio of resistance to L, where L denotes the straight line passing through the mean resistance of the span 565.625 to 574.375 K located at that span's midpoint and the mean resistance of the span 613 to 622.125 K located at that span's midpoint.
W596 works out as 5.4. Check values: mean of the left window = 10.5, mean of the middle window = 7.04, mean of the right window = 12.9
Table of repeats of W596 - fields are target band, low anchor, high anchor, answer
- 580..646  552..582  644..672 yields 9.90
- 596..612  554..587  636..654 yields 3.31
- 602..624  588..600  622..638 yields -2.47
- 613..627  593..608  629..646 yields -1.32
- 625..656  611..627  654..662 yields -2.45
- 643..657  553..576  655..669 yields -0.94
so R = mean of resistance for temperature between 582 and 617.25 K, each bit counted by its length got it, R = 8.41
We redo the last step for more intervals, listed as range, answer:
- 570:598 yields 6.71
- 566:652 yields 11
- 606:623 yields 12.2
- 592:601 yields 7.15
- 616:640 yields 14.2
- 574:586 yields 6.67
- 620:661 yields 14.7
